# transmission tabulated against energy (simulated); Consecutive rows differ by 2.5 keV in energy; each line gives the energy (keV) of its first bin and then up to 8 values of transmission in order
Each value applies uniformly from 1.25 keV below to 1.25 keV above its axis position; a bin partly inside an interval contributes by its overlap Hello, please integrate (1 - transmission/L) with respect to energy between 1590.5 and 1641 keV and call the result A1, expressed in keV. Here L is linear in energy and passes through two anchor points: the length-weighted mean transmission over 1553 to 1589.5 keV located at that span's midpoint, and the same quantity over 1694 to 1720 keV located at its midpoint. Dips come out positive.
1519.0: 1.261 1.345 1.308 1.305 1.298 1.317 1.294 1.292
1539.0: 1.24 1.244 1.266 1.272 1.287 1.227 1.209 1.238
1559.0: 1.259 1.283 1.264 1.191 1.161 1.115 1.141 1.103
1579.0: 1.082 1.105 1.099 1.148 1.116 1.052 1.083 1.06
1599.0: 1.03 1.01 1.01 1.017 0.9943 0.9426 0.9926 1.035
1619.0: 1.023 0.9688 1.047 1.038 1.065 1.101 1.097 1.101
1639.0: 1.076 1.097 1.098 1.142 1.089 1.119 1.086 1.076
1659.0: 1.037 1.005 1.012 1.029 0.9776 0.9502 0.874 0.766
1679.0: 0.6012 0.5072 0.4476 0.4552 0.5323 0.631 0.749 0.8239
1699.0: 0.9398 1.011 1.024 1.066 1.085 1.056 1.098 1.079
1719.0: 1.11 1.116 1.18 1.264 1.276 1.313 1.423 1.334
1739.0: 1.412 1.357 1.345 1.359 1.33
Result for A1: 3.60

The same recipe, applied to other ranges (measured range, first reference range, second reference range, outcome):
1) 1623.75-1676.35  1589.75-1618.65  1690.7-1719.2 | -2.5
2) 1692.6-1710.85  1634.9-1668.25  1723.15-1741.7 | 4.0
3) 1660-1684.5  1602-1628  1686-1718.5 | 2.9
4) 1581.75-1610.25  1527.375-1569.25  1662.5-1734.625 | 2.5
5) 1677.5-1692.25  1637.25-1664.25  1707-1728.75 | 7.7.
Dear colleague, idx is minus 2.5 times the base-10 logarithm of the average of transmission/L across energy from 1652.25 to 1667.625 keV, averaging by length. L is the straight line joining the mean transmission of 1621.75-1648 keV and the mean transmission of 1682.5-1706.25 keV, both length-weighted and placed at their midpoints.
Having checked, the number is -0.11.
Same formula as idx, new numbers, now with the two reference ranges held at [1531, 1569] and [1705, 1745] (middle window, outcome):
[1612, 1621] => 0.227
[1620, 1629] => 0.206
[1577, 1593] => 0.136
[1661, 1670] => 0.218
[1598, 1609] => 0.221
